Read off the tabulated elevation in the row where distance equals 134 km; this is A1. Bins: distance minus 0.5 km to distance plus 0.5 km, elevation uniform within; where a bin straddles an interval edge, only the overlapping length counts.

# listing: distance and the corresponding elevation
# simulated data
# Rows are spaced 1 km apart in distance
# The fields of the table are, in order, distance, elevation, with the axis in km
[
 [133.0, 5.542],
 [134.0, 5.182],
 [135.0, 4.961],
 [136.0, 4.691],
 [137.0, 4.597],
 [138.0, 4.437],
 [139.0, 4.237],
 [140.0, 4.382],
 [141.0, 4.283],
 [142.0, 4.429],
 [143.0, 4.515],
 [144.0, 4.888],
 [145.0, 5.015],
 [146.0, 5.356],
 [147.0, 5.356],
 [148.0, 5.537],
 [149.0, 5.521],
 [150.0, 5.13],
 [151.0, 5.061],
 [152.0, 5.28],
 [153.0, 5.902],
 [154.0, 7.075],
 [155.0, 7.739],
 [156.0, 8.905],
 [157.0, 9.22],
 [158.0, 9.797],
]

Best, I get 5.182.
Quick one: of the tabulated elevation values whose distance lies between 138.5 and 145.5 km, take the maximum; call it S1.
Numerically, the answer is 5.015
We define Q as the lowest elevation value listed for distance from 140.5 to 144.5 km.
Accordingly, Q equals 4.283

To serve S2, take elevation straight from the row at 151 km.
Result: 5.061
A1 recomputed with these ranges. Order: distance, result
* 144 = 4.888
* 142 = 4.429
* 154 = 7.075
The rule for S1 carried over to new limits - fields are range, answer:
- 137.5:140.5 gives 4.437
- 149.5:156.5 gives 8.905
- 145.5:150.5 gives 5.537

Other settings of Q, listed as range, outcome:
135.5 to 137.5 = 4.597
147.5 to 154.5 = 5.061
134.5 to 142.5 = 4.237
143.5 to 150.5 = 4.888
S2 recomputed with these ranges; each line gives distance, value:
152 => 5.28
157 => 9.22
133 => 5.542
